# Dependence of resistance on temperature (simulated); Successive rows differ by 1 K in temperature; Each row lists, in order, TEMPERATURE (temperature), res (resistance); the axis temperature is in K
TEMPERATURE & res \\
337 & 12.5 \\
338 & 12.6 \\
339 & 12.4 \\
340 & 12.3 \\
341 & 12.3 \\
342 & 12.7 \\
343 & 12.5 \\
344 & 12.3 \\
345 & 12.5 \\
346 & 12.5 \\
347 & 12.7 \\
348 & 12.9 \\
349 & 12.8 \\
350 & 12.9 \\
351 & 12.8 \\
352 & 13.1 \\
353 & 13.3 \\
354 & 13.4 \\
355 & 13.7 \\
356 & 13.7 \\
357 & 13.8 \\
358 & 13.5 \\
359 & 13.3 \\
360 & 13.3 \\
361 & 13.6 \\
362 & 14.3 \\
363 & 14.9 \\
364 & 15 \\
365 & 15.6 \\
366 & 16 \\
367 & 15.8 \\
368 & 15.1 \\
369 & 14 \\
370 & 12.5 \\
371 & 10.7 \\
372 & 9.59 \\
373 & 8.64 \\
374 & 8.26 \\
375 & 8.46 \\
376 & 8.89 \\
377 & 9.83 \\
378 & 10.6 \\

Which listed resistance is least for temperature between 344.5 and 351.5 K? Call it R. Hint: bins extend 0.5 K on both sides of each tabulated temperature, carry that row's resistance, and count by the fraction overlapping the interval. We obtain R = 12.5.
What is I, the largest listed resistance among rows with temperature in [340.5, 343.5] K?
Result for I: 12.7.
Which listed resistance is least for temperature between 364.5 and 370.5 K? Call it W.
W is 12.5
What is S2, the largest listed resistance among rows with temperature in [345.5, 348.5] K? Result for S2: 12.9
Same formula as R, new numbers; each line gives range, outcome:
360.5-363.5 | 13.6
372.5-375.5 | 8.26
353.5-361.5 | 13.3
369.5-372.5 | 9.59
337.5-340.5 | 12.3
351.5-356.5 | 13.1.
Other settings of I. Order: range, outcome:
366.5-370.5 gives 15.8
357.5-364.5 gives 15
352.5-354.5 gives 13.4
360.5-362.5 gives 14.3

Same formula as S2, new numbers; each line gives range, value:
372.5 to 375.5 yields 8.64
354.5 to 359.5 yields 13.8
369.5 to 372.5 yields 12.5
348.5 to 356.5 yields 13.7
